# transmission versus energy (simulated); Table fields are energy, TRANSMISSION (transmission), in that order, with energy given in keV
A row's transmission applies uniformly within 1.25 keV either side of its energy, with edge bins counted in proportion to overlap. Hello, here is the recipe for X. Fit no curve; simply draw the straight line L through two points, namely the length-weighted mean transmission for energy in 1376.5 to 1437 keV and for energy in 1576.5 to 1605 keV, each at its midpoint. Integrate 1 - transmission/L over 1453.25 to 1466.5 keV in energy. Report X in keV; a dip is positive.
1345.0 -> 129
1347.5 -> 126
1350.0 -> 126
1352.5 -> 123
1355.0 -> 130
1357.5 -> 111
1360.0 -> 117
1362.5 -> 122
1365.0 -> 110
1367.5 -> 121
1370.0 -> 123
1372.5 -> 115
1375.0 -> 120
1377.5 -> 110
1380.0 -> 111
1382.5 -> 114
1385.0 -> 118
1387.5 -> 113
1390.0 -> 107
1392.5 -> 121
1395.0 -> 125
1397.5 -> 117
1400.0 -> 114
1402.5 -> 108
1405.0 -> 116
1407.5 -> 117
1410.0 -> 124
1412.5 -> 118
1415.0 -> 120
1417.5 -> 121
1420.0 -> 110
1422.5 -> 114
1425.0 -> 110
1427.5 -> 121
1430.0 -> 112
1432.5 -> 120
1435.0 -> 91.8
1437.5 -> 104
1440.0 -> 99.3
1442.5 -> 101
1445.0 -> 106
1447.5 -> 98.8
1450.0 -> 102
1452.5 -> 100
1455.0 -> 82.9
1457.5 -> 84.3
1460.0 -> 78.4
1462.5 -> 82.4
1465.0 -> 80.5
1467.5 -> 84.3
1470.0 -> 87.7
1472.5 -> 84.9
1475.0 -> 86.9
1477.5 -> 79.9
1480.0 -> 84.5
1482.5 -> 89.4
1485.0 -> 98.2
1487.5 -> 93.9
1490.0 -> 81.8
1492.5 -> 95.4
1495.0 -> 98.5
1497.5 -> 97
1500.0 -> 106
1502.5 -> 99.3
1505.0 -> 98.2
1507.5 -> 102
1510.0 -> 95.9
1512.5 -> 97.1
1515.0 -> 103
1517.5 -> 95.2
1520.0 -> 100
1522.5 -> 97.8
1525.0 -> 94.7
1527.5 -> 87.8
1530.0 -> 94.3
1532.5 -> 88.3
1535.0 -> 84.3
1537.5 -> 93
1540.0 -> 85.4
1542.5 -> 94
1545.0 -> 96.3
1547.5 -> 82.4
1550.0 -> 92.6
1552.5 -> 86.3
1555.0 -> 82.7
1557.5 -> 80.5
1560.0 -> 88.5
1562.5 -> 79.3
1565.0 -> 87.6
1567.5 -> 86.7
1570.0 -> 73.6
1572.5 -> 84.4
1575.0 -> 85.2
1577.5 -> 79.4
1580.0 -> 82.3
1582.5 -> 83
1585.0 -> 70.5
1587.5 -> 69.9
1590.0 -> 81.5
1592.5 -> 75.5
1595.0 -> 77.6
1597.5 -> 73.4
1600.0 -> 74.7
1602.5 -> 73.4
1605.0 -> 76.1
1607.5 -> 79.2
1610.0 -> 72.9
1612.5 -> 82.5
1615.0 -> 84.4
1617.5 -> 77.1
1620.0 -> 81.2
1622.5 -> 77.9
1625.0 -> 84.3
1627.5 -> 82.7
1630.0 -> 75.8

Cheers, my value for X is 2.7 keV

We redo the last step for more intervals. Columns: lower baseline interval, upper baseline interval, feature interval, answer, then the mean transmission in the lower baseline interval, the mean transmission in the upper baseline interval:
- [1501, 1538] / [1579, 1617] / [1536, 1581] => 0.4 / 95.5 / 77.1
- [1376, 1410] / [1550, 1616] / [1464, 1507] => 2.9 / 115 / 79.9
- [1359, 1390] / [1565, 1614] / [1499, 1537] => -2.2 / 116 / 78.3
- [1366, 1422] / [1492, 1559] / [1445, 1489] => 6.4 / 116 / 93.6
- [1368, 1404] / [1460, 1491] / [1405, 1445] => -3.7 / 116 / 85.9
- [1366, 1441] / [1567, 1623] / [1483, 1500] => 0.5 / 115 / 78.3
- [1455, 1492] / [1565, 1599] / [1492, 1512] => -3.6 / 85.6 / 79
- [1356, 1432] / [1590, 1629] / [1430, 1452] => 0.9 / 116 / 78.3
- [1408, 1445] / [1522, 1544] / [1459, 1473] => 2.8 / 112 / 90.9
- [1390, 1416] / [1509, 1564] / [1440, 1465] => 3.5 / 117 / 90.8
